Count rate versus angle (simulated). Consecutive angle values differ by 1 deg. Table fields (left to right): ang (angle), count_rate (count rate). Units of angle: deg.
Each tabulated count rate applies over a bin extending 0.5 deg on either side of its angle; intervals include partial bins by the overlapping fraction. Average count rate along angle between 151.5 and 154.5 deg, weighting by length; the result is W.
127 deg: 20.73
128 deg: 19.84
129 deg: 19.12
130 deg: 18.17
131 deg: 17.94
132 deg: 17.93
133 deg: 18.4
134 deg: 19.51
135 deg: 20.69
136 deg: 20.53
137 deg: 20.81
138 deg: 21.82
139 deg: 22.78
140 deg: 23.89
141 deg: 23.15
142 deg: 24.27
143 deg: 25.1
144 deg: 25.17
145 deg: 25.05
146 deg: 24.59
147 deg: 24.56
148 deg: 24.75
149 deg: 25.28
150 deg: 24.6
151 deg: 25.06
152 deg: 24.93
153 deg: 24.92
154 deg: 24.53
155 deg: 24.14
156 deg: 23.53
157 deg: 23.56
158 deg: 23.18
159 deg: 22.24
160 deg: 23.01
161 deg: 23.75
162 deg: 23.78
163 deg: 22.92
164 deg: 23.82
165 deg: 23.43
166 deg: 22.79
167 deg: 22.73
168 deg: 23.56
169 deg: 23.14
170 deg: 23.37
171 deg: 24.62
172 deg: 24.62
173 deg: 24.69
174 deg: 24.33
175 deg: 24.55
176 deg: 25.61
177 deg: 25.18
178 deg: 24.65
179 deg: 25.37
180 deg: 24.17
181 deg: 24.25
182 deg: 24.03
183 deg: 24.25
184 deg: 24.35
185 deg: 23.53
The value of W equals 24.8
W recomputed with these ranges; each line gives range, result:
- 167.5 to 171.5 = 23.7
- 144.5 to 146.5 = 24.8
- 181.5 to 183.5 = 24.1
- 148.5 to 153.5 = 25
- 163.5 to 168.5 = 23.3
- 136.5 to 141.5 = 22.5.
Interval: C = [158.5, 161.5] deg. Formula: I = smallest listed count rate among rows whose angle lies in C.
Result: 22.24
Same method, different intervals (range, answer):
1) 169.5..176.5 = 23.37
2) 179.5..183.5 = 24.03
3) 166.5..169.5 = 22.73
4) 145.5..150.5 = 24.56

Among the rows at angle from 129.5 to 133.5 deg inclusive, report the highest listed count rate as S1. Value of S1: 18.4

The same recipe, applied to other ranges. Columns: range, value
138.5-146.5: 25.17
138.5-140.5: 23.89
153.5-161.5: 24.53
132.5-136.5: 20.69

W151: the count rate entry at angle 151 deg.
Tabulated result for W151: 25.06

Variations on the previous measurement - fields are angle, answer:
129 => 19.12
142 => 24.27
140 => 23.89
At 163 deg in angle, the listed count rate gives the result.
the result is 22.92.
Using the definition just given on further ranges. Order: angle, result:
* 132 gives 17.93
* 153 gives 24.92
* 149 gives 25.28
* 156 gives 23.53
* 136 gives 20.53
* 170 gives 23.37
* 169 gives 23.14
